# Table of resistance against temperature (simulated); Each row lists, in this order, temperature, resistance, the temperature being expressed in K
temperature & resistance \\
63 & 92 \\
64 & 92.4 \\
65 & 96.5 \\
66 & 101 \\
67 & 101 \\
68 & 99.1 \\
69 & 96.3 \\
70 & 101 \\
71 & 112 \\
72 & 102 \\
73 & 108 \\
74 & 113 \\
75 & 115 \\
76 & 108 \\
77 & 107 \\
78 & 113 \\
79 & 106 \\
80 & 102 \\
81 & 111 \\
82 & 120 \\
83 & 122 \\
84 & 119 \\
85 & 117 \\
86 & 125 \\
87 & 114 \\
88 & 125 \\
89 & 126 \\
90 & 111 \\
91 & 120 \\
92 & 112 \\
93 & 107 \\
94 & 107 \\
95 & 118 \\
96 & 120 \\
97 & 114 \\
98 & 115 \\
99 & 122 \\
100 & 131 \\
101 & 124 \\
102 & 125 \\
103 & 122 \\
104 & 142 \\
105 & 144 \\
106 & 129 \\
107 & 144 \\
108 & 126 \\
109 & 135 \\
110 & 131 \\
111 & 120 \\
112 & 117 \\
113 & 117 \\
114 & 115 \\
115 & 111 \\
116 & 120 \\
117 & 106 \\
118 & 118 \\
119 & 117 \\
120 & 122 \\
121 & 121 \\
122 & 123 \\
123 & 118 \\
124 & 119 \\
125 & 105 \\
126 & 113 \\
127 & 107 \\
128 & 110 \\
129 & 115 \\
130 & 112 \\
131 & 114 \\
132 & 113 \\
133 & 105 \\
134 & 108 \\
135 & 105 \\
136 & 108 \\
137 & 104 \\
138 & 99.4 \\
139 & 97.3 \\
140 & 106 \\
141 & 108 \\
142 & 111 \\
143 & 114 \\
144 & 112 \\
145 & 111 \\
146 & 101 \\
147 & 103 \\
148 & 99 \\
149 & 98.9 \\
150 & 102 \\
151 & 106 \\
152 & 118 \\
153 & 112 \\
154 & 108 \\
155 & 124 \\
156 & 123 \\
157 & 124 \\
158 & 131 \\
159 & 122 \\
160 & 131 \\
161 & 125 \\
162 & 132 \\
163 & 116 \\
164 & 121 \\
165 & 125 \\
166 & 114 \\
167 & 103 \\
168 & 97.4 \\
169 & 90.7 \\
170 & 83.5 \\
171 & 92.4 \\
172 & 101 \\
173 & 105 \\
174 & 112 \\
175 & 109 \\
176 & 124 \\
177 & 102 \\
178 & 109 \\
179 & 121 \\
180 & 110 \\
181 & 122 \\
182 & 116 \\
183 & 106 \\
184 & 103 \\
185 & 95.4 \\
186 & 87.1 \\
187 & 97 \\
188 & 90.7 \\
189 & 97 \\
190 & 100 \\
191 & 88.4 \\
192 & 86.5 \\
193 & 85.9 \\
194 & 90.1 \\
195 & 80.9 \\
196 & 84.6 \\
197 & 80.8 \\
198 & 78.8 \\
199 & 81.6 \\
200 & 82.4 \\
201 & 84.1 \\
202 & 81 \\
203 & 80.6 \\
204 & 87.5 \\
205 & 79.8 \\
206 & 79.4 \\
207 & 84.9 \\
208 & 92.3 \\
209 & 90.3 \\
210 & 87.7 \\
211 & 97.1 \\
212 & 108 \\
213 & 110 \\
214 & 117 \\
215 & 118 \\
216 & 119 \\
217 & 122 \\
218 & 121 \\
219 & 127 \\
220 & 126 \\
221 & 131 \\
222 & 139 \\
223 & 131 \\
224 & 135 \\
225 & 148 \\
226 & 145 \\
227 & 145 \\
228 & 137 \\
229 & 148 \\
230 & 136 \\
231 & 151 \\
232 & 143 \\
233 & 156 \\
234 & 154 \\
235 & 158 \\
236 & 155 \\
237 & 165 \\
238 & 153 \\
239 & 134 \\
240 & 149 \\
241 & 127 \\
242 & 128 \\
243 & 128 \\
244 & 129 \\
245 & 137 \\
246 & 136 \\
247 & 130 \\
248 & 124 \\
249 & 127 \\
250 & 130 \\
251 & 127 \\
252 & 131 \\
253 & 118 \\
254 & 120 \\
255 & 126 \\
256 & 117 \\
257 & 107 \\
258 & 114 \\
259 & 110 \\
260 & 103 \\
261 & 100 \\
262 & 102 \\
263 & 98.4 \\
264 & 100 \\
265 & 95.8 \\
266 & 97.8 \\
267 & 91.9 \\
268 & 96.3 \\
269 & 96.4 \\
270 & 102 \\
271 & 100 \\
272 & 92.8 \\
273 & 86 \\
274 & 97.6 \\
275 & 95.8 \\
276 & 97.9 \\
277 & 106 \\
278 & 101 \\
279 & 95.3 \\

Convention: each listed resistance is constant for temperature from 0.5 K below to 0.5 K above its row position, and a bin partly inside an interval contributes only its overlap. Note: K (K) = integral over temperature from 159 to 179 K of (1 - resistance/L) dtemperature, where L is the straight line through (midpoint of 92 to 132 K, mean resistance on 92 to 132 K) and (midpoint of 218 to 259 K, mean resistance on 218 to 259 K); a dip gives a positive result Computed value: 2.5 K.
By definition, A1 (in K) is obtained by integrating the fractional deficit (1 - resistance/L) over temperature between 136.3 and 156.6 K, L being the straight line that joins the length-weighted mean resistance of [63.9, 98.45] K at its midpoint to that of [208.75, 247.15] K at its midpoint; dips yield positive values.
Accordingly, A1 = 2.1 K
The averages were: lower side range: 111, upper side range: 133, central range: 108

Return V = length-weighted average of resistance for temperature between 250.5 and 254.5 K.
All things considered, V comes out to 124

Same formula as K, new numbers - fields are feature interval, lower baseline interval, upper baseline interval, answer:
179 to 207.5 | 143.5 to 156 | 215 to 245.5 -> 7.6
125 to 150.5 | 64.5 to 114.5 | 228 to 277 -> 2.4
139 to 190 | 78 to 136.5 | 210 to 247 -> 6.7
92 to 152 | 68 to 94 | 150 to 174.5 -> -1.3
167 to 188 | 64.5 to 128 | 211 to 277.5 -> 2.8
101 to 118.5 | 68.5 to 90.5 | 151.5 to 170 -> -1.7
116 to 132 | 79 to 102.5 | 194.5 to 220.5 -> -0.5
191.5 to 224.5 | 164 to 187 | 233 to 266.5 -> 4.3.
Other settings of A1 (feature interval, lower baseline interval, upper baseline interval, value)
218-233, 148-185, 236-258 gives -1.5 K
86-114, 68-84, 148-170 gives -3.1 K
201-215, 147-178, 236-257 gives 3.4 K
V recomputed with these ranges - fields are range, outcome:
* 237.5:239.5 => 144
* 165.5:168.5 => 105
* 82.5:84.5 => 120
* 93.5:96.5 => 115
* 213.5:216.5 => 118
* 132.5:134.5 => 106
